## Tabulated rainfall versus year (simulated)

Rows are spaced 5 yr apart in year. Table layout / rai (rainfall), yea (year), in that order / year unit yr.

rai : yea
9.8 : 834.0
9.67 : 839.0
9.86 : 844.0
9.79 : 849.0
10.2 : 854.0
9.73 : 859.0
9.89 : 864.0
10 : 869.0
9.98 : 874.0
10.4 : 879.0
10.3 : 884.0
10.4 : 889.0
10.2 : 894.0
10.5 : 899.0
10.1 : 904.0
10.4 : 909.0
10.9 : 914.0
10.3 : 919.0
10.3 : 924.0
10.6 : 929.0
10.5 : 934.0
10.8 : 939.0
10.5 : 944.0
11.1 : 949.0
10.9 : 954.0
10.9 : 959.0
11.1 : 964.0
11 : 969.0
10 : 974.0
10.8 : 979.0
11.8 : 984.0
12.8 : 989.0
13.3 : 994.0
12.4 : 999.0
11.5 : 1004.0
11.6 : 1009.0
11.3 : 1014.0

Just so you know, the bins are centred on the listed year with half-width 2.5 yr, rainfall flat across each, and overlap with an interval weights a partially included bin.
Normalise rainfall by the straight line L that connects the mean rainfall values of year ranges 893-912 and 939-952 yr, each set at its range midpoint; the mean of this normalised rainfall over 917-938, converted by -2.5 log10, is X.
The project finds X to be 0.02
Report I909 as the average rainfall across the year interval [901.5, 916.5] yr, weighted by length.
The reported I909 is 10.5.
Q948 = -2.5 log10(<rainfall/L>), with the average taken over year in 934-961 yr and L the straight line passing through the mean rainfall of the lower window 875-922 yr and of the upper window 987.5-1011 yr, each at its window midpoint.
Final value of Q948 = 0.05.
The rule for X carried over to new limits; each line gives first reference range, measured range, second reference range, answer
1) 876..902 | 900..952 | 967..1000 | 0.03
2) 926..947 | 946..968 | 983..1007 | 0.02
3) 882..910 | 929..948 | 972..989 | 0.01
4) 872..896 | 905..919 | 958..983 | -0.01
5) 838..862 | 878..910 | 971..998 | 0.02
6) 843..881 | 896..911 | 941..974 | 0.00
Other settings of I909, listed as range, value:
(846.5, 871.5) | 9.92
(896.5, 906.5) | 10.3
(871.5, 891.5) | 10.3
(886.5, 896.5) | 10.3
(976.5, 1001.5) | 12.2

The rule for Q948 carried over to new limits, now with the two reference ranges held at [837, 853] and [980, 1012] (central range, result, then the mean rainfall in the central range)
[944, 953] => 0.05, 10.9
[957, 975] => 0.08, 10.8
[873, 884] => 0.01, 10.2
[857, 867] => 0.03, 9.82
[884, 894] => 0.02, 10.3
